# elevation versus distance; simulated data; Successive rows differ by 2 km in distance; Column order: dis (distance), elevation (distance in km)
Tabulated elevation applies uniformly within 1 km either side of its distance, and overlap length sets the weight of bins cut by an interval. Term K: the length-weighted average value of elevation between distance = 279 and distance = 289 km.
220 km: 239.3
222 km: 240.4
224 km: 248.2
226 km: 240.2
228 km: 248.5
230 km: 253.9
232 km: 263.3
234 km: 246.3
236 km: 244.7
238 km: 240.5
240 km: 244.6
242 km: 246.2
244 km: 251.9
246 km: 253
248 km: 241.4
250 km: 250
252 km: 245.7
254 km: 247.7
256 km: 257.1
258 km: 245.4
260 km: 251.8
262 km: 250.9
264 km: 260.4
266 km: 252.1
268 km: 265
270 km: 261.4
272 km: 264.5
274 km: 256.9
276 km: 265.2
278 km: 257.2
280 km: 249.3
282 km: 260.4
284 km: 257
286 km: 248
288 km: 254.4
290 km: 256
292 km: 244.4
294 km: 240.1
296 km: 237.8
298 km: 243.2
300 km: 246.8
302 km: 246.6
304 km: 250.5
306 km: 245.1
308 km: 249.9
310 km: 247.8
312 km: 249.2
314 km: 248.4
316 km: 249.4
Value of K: 254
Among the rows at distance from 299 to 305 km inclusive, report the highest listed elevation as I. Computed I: 250.5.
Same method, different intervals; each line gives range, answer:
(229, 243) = 263.3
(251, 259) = 257.1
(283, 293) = 257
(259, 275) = 265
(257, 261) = 251.8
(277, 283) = 260.4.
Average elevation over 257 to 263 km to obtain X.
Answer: 249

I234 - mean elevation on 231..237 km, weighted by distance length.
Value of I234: 251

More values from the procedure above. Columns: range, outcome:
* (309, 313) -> 248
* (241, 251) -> 248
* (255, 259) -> 251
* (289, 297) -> 245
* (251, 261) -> 250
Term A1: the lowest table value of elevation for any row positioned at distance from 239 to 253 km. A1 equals 241.4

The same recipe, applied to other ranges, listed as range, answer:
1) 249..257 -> 245.7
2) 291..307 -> 237.8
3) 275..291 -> 248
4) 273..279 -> 256.9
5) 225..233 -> 240.2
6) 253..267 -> 245.4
